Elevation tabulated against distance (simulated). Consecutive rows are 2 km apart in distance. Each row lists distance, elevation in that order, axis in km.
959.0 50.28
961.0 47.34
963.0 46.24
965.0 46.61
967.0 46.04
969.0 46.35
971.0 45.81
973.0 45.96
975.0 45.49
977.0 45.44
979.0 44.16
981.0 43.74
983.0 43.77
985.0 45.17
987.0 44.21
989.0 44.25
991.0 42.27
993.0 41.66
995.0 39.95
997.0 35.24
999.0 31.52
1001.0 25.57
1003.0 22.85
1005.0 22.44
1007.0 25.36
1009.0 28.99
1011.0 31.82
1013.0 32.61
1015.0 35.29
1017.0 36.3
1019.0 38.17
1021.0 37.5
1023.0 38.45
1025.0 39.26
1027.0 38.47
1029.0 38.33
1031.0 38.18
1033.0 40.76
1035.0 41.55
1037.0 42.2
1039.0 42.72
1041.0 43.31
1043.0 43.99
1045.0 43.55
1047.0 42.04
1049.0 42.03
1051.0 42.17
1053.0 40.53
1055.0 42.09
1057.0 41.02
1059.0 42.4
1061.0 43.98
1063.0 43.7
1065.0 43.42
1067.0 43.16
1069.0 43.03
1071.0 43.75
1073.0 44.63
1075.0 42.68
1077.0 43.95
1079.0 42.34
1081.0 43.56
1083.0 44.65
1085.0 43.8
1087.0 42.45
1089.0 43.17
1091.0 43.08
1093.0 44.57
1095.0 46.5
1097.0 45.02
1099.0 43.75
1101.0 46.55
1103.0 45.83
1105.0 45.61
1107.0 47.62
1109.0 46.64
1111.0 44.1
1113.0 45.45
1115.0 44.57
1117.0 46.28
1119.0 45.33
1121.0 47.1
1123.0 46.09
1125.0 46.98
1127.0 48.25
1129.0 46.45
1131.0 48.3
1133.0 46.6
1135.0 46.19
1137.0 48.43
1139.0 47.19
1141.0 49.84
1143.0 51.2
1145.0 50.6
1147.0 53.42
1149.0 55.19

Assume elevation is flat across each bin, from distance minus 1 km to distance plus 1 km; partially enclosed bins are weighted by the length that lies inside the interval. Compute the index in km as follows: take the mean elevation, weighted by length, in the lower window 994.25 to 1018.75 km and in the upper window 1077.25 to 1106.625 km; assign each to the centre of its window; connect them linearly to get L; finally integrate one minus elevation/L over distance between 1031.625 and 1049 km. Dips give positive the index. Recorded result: -2.98 km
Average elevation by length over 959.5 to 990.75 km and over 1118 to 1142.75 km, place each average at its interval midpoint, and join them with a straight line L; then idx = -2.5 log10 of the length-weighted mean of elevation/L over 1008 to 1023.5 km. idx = 0.30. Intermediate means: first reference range 45.4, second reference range 47.3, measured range 34.8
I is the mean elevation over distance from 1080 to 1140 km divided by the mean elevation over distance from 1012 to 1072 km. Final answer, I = 1.1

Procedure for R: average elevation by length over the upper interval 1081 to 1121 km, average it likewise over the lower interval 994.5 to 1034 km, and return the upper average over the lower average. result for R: 1.33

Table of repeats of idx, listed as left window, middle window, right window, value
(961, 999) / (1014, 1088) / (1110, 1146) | 0.10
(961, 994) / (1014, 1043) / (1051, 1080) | 0.11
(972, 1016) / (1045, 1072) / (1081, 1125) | -0.02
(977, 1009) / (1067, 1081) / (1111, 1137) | -0.02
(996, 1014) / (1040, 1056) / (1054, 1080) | -0.10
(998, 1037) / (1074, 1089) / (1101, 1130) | -0.03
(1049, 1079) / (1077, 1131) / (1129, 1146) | 0.01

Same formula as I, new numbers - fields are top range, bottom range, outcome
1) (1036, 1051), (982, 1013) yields 1.23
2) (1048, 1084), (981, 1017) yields 1.22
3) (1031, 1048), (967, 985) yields 0.94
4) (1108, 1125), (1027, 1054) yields 1.10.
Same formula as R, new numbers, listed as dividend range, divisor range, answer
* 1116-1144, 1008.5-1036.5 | 1.28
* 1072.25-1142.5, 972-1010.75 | 1.21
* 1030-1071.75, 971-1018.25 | 1.13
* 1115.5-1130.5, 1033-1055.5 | 1.10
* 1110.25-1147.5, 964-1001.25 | 1.11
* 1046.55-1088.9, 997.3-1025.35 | 1.35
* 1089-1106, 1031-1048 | 1.06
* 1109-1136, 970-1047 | 1.20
